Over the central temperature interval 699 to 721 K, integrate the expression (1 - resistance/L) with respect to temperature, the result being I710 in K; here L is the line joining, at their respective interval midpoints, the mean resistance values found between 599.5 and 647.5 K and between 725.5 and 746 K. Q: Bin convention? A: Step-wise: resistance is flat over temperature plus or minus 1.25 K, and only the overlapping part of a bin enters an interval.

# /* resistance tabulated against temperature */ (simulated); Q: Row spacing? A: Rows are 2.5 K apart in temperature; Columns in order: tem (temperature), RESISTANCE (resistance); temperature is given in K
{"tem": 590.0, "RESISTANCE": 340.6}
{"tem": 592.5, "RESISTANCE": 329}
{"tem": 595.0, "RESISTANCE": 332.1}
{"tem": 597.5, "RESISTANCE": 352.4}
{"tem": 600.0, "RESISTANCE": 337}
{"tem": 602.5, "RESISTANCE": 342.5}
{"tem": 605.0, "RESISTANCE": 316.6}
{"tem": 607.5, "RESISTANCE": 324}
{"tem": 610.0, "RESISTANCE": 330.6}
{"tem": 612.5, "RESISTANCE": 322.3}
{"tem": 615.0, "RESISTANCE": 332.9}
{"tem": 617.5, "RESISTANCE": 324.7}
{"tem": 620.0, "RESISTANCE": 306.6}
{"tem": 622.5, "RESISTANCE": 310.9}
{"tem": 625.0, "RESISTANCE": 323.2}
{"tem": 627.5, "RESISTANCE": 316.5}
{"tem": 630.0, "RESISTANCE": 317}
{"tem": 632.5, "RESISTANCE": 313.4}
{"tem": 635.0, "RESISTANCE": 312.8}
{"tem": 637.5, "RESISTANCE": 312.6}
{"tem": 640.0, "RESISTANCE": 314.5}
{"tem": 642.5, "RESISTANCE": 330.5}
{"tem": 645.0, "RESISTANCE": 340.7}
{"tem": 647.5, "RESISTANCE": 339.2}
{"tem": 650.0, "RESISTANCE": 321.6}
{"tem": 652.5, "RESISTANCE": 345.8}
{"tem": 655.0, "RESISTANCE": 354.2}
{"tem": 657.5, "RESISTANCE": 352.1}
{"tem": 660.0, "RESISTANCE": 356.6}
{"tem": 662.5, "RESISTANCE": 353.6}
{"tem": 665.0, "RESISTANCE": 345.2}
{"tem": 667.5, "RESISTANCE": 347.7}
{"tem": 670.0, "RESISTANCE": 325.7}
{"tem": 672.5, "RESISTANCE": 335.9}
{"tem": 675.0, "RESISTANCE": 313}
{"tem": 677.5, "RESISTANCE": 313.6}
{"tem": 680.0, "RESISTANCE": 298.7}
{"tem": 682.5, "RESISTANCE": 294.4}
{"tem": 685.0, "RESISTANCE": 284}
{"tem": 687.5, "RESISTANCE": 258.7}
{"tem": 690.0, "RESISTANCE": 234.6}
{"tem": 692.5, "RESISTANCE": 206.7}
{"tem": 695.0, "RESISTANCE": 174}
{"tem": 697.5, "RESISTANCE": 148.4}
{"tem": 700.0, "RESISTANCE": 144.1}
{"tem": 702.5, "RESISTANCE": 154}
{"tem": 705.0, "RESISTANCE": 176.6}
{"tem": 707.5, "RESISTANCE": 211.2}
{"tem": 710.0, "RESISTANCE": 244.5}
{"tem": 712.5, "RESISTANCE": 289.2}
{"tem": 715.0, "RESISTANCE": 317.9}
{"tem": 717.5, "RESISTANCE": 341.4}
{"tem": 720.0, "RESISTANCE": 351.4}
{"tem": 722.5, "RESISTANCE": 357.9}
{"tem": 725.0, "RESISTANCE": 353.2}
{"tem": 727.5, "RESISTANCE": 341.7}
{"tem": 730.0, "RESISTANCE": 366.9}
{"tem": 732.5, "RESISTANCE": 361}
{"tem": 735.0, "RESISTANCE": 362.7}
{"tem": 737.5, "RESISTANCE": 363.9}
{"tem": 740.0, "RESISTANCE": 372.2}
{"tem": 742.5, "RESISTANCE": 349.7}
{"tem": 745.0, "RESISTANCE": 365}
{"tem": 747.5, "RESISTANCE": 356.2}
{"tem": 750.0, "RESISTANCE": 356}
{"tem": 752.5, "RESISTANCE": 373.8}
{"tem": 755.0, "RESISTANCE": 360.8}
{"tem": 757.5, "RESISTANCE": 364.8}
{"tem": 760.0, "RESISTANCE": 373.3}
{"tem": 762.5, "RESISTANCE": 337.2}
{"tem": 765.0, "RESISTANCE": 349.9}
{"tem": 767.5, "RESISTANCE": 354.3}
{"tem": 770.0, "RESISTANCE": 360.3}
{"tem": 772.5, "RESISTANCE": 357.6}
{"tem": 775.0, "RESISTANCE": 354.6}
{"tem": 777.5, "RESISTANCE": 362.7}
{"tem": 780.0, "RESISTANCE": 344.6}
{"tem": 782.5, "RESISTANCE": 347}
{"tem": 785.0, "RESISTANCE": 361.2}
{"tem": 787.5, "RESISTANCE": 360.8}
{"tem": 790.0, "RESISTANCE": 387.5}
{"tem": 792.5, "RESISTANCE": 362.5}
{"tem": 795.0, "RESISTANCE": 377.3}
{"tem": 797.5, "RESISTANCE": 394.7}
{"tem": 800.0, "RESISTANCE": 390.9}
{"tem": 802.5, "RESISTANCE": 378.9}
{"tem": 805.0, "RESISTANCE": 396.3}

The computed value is 6.5 K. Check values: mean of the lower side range 323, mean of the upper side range 360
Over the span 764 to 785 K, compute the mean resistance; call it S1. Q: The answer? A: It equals 354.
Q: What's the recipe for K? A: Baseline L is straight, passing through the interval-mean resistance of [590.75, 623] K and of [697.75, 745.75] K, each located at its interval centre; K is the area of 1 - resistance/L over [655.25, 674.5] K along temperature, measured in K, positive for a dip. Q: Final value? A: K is -1.8 K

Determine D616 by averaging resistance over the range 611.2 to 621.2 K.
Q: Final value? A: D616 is 322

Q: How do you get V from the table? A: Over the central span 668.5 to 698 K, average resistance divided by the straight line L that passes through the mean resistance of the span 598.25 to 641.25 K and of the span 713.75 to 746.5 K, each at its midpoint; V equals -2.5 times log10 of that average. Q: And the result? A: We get 0.25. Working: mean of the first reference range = 321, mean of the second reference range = 354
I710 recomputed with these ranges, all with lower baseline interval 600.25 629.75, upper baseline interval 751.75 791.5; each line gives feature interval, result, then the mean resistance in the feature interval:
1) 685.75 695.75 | 3.42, 224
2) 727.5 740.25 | -0.43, 362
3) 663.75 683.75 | 0.88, 322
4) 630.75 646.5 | 0.37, 321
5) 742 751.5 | -0.11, 358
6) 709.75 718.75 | 1.09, 304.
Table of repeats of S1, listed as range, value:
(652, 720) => 279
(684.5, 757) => 297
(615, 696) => 313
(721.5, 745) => 359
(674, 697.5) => 258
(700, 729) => 280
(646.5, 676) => 341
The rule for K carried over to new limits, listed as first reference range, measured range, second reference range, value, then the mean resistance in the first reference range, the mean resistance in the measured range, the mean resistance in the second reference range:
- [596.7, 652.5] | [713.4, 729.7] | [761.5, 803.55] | 0.2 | 325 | 344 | 364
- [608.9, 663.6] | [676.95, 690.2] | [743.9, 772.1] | 2.3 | 329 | 283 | 359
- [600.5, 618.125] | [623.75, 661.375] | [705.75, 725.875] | -1.1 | 328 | 330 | 304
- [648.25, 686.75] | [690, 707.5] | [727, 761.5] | 8.5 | 329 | 175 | 362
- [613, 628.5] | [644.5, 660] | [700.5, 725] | -2.1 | 319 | 343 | 272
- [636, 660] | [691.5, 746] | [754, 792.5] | 9.4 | 335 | 289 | 359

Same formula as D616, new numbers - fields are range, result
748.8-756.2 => 364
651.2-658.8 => 351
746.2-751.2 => 356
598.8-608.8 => 330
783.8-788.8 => 361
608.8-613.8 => 326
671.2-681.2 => 315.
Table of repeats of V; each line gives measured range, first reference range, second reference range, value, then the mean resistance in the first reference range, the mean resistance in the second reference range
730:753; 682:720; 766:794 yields -0.21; 235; 359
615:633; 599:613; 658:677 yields 0.05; 329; 339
